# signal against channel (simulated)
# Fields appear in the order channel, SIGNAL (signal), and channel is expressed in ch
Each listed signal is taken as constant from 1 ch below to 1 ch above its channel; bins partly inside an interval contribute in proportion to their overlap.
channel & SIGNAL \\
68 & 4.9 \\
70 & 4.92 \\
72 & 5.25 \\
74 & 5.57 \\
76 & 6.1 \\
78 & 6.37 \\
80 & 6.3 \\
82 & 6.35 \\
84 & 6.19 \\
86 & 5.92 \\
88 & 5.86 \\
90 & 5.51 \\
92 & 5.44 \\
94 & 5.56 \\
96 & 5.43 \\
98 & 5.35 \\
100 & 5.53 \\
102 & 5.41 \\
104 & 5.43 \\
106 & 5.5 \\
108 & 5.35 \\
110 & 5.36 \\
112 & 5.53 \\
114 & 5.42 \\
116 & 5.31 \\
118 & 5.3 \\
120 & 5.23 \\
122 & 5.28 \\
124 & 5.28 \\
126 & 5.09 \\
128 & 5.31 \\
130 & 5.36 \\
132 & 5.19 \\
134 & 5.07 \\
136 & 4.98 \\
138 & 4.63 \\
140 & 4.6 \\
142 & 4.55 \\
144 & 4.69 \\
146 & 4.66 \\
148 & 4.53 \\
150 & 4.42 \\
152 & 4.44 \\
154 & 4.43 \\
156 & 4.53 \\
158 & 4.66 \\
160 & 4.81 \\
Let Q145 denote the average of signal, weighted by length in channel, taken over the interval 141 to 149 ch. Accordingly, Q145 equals 4.61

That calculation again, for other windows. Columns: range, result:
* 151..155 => 4.44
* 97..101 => 5.44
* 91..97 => 5.48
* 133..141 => 4.82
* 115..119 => 5.3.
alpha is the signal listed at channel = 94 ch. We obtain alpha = 5.56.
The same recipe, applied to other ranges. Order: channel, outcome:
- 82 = 6.35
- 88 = 5.86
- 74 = 5.57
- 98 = 5.35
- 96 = 5.43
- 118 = 5.3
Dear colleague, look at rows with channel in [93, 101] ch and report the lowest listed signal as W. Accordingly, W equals 5.35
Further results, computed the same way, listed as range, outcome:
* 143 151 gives 4.42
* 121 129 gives 5.09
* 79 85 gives 6.19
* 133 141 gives 4.6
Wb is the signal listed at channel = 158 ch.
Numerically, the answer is 4.66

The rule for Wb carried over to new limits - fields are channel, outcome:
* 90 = 5.51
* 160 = 4.81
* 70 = 4.92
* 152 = 4.44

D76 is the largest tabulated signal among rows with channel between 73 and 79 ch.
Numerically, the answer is 6.37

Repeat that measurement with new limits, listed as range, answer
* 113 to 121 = 5.42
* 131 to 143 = 5.19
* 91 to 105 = 5.56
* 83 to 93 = 6.19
